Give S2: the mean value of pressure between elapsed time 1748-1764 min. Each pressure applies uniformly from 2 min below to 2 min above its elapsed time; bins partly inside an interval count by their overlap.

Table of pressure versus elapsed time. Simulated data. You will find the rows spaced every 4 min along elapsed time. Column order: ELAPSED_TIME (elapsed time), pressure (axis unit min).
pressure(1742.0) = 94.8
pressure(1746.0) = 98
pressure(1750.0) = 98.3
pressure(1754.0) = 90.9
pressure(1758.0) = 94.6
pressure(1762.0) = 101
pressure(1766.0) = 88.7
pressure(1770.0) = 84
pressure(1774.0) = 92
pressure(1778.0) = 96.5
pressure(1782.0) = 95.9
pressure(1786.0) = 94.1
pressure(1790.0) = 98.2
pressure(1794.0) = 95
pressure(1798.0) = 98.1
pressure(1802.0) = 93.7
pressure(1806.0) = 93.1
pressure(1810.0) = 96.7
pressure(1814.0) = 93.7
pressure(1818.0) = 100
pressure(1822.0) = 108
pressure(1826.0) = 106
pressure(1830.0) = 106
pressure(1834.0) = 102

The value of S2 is 96.2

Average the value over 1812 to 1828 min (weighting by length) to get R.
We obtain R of 102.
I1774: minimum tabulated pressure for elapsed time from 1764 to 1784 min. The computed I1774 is 84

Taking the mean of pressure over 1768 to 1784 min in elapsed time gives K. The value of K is 92.1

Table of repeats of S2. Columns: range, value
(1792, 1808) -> 95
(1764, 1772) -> 86.3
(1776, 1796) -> 95.9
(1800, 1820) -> 95.4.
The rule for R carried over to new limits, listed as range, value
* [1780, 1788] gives 95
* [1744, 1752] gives 98.2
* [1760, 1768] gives 94.8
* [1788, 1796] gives 96.6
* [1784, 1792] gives 96.2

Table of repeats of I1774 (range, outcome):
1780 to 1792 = 94.1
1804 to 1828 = 93.1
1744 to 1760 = 90.9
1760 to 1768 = 88.7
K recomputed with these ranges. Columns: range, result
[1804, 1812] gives 94.9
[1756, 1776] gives 92.1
